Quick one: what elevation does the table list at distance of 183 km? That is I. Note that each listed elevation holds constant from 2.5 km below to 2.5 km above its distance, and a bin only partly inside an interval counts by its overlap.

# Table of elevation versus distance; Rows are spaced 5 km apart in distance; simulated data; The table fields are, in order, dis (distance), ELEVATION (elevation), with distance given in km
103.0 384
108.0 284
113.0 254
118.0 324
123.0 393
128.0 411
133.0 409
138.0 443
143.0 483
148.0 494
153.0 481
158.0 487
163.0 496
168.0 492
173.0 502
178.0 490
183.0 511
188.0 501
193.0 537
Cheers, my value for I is 511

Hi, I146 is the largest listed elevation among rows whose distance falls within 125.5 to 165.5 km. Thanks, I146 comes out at 496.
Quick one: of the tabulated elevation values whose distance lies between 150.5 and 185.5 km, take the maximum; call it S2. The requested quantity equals 511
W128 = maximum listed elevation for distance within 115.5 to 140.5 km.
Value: 443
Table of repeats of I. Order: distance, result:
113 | 254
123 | 393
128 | 411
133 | 409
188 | 501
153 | 481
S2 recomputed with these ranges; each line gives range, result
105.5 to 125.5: 393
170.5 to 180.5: 502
